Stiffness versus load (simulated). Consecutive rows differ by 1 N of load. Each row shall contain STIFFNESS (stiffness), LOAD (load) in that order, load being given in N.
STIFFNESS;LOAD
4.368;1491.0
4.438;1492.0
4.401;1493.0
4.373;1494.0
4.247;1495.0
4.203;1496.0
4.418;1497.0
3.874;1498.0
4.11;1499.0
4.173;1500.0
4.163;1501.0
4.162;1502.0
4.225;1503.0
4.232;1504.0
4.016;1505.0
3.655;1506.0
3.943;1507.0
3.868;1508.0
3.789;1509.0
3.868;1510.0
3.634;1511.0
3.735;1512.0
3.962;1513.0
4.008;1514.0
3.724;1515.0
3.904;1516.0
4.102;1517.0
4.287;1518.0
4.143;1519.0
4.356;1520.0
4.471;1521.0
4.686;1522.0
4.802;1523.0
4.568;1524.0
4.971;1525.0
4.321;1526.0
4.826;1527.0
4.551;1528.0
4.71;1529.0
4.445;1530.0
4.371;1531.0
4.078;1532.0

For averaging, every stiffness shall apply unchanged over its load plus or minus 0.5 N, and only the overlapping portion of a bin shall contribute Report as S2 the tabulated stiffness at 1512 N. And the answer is 3.735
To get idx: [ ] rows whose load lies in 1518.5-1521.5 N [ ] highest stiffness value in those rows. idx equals 4.471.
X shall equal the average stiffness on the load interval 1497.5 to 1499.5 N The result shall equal 3.99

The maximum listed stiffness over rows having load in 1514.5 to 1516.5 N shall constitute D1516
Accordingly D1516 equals 3.904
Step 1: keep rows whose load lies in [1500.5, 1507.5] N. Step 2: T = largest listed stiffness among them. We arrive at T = 4.232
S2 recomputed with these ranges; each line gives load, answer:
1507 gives 3.943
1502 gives 4.162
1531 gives 4.371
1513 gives 3.962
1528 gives 4.551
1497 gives 4.418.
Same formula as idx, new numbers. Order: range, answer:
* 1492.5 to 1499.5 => 4.418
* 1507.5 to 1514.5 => 4.008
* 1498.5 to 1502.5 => 4.173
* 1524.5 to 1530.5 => 4.971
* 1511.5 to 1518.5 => 4.287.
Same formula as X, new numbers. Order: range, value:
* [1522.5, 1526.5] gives 4.67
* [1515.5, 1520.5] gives 4.16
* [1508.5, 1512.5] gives 3.76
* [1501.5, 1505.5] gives 4.16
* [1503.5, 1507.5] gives 3.96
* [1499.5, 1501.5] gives 4.17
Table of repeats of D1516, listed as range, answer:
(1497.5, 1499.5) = 4.11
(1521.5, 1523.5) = 4.802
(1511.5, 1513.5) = 3.962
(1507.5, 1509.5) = 3.868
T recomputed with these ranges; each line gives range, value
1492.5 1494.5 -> 4.401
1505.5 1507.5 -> 3.943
